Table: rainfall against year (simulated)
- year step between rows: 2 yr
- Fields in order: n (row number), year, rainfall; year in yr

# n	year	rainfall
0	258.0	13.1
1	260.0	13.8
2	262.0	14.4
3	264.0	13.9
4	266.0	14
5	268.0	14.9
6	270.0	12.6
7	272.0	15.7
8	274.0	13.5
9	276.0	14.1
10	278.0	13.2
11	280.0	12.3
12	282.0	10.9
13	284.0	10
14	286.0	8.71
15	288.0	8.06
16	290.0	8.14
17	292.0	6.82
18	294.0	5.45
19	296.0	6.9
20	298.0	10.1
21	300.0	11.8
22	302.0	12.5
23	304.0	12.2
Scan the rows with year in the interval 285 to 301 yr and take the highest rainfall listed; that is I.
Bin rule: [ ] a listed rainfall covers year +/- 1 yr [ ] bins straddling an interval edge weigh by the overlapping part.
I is 11.8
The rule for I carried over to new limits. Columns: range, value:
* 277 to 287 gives 13.2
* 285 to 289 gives 8.71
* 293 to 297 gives 6.9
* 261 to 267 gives 14.4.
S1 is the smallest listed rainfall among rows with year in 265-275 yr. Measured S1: 12.6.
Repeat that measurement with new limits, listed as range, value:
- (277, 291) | 8.06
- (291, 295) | 5.45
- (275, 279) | 13.2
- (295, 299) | 6.9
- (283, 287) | 8.71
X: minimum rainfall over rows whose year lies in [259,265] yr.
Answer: 13.8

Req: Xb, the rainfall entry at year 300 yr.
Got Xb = 11.8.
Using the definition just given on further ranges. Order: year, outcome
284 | 10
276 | 14.1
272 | 15.7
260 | 13.8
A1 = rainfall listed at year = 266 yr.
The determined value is 14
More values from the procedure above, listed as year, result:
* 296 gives 6.9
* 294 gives 5.45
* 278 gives 13.2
